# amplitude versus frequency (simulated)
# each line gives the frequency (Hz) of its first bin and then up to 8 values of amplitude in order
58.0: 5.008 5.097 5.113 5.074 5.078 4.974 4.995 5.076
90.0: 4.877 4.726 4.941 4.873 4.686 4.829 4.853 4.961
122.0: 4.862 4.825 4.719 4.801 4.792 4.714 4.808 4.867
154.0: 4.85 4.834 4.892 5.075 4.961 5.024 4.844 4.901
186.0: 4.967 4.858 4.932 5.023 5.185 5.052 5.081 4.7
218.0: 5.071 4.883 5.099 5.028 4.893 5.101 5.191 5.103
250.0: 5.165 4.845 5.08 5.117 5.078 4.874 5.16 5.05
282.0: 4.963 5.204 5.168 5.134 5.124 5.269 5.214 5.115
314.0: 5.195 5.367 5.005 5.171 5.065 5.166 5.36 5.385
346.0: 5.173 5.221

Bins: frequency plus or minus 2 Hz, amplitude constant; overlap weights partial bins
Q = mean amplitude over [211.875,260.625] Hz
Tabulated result 5.01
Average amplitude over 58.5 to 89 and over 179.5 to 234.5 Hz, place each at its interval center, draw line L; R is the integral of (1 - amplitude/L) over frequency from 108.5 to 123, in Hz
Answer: 0.4 Hz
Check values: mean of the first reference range 5.05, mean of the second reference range 4.98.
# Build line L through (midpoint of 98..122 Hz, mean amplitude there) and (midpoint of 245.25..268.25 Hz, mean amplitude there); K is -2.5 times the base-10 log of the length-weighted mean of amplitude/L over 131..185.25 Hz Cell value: 0.01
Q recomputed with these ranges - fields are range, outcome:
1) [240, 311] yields 5.1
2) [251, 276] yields 5.03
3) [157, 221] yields 4.96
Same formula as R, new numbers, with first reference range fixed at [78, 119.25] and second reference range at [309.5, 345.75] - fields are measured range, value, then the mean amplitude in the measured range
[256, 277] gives 0.2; 5.06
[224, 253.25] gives 0.0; 5.07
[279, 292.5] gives 0.1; 5.11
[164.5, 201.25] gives 0.3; 4.96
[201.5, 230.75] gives 0.3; 5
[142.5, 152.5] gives 0.3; 4.82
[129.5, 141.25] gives 0.4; 4.77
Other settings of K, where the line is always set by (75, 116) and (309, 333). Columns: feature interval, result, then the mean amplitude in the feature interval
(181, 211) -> 0.00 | 5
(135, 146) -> 0.04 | 4.77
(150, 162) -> 0.02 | 4.85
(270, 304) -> 0.00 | 5.12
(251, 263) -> 0.01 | 5.02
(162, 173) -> 0.00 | 5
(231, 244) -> 0.00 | 5.06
